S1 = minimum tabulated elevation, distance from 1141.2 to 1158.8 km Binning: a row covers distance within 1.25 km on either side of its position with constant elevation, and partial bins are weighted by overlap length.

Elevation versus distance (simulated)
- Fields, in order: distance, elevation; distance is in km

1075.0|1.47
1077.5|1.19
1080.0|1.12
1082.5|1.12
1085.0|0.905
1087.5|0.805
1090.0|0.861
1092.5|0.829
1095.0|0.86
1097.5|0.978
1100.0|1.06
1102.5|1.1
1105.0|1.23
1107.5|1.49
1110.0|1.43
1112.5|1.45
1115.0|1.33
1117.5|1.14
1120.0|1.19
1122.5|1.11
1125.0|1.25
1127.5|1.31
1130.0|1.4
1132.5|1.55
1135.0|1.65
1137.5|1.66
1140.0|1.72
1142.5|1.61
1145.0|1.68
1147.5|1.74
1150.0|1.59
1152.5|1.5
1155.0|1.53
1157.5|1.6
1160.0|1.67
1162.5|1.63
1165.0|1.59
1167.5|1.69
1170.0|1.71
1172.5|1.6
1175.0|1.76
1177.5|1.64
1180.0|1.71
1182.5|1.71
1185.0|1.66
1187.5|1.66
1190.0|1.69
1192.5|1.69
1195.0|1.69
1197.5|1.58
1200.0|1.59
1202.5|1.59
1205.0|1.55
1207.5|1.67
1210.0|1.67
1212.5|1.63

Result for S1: 1.5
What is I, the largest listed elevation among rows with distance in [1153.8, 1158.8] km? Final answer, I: 1.6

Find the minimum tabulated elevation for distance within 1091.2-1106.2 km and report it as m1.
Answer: 0.829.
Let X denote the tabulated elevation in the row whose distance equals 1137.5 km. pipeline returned 1.66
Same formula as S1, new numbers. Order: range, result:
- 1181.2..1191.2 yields 1.66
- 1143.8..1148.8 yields 1.68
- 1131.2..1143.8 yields 1.55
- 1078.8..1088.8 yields 0.805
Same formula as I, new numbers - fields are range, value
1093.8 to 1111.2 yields 1.49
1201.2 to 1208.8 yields 1.67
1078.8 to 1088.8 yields 1.12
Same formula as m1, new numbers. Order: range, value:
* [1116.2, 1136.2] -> 1.11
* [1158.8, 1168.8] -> 1.59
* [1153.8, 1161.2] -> 1.53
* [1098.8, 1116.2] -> 1.06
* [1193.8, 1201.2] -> 1.58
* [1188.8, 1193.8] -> 1.69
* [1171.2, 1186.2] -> 1.6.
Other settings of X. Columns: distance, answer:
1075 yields 1.47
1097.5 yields 0.978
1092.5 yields 0.829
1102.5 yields 1.1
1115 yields 1.33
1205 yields 1.55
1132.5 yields 1.55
